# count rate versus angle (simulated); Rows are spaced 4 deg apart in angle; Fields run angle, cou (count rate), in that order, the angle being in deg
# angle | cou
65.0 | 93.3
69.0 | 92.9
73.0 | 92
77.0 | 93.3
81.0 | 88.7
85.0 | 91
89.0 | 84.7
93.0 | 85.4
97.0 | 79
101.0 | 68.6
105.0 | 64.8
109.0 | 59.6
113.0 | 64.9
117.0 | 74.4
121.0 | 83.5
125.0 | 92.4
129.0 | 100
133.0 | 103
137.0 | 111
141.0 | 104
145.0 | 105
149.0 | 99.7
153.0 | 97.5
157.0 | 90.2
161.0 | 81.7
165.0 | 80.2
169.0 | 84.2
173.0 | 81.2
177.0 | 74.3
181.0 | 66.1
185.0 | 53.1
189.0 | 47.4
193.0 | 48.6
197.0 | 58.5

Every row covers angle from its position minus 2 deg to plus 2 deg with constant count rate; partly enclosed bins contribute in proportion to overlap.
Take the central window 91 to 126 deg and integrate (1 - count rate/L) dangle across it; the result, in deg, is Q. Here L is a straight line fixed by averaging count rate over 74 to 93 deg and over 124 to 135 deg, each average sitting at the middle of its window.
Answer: 7.5 deg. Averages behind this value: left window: 89.1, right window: 99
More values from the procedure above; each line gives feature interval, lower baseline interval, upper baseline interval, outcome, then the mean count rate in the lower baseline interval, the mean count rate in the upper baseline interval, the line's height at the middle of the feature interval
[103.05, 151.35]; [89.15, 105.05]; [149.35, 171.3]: -3.68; 76.8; 87.7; 82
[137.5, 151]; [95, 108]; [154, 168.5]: -3.88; 69.9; 85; 80.7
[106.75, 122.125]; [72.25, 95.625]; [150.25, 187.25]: 2.78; 88.8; 78.9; 85.2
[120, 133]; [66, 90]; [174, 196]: -3.08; 90.8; 59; 76.4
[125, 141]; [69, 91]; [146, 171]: -2.37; 90.2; 89.6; 89.8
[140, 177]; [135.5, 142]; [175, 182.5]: -0.42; 108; 70.5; 89.4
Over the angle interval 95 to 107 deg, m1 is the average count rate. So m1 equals 70.8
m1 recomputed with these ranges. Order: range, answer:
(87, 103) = 79.4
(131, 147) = 106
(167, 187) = 71.8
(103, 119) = 65.9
